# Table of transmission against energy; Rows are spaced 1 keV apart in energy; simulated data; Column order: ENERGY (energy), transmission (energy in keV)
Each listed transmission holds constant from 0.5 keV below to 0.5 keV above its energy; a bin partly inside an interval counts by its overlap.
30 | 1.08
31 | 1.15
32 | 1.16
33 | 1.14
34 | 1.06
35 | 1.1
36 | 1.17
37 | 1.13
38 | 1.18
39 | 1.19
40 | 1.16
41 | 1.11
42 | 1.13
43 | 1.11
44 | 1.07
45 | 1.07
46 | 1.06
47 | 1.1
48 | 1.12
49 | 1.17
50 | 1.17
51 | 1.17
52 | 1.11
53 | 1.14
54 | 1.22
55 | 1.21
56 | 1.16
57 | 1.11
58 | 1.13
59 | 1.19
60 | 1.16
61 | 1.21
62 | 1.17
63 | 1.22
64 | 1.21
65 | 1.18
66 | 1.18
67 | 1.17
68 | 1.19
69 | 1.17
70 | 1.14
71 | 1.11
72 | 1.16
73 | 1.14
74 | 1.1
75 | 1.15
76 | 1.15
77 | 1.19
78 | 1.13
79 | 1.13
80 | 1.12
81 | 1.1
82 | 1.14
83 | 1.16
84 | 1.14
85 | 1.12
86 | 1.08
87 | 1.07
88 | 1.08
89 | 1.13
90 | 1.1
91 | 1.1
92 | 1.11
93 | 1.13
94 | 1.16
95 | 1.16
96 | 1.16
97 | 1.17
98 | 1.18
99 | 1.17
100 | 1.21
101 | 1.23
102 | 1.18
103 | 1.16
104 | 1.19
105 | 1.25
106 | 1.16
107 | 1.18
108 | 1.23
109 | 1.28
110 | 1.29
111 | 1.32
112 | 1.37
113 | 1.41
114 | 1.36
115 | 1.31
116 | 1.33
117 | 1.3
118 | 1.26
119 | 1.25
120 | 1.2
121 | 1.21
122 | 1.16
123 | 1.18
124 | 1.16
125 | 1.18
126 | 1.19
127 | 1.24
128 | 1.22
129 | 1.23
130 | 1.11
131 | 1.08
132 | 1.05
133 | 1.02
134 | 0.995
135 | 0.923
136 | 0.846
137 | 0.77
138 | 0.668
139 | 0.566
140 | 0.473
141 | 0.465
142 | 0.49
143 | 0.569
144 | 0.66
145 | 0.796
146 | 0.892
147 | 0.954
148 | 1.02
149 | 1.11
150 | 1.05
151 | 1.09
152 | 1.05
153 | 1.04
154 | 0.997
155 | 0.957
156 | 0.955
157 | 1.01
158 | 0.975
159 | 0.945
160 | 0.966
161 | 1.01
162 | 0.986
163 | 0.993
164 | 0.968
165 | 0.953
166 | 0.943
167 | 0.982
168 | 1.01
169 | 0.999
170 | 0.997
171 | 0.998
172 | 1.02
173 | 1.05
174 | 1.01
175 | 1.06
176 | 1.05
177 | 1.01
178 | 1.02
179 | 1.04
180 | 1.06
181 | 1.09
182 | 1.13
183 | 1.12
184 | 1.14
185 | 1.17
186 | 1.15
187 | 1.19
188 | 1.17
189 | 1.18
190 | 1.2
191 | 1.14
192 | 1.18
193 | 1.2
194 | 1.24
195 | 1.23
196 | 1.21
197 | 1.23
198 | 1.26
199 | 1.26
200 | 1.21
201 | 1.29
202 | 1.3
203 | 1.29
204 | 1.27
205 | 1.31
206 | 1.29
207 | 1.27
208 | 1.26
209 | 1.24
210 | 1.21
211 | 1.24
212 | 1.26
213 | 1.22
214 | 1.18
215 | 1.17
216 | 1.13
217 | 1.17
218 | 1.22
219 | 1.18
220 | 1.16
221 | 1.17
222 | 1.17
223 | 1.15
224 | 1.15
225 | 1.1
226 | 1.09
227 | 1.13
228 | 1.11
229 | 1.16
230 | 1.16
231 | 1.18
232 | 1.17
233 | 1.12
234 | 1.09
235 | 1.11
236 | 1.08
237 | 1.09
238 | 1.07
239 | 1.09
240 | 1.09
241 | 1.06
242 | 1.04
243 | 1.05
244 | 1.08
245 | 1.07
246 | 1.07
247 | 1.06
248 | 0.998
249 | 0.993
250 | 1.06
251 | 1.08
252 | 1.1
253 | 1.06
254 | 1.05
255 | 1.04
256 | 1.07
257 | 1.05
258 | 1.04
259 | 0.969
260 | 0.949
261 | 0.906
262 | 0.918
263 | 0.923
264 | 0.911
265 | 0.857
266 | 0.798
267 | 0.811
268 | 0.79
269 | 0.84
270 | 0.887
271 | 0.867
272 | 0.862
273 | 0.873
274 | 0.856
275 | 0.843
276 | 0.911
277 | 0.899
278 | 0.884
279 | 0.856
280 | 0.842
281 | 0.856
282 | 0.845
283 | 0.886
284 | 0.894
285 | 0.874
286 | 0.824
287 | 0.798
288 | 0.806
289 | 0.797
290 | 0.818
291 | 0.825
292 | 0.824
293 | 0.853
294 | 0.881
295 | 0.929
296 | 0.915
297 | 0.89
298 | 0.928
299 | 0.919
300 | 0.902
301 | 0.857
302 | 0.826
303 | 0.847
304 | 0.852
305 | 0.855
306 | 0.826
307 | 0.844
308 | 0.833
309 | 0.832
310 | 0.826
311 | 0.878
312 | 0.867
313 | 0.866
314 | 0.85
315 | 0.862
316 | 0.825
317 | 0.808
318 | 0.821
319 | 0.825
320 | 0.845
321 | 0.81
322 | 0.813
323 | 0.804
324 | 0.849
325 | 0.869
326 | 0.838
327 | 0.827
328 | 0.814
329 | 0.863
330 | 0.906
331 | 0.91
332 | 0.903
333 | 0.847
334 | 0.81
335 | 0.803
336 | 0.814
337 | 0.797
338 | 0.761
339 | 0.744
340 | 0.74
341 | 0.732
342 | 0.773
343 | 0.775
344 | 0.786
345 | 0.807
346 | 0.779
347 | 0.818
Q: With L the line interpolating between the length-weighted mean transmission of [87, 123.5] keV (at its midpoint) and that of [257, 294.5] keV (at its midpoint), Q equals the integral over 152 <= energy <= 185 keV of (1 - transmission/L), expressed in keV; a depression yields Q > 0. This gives 2.0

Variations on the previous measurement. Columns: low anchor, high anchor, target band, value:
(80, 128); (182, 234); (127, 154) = 6.71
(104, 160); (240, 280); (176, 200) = -3.46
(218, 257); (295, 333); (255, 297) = 4.08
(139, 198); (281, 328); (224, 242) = -3.43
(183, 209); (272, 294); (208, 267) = -2.20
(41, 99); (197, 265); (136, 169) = 7.20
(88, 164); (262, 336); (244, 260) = -2.33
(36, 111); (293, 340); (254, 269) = -0.24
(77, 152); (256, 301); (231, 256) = -4.04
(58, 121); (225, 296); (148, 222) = -4.18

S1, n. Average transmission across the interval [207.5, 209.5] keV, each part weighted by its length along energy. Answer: 1.25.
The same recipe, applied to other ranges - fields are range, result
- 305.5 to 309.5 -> 0.834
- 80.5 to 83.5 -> 1.13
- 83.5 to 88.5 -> 1.1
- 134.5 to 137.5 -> 0.846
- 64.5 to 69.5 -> 1.18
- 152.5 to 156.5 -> 0.987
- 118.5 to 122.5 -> 1.21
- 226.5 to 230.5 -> 1.14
